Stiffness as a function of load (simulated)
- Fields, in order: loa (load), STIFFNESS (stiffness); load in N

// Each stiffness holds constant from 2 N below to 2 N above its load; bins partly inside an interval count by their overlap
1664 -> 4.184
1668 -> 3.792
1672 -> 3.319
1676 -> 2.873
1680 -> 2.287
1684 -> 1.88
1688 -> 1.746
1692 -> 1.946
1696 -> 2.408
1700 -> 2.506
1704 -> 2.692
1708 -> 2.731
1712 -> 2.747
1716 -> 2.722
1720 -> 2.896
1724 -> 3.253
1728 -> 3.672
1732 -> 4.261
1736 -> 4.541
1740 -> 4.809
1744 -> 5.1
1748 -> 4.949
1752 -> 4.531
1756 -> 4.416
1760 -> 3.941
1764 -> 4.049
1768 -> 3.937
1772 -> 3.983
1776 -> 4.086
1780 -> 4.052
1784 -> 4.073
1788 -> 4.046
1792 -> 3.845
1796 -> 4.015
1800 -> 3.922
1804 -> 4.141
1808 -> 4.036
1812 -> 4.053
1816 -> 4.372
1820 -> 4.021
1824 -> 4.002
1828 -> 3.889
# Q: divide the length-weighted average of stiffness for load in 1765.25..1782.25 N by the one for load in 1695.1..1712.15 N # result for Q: 1.54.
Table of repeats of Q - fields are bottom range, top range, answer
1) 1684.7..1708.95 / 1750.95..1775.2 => 1.80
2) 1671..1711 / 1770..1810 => 1.66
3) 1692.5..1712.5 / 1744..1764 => 1.75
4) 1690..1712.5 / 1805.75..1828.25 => 1.64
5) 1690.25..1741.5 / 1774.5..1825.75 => 1.28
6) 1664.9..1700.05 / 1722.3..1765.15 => 1.68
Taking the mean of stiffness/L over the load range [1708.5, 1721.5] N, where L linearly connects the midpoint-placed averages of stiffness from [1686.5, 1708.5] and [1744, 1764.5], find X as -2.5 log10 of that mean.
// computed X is 0.08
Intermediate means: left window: 2.32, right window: 4.47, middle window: 2.78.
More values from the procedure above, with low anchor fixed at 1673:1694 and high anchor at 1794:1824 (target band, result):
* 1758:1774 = -0.160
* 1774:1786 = -0.121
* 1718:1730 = -0.166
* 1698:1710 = -0.057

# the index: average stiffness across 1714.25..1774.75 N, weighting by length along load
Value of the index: 4.08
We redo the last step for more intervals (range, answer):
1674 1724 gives 2.48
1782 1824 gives 4.05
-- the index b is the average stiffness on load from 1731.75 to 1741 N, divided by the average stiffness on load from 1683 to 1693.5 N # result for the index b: 2.46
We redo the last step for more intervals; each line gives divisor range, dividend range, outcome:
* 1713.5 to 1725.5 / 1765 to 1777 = 1.36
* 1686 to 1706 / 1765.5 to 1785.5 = 1.78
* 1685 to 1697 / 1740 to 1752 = 2.47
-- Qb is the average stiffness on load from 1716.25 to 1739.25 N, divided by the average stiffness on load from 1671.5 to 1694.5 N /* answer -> 1.63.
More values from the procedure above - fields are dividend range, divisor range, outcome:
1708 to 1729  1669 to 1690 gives 1.21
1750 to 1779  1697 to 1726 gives 1.49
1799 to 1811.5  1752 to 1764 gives 0.96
